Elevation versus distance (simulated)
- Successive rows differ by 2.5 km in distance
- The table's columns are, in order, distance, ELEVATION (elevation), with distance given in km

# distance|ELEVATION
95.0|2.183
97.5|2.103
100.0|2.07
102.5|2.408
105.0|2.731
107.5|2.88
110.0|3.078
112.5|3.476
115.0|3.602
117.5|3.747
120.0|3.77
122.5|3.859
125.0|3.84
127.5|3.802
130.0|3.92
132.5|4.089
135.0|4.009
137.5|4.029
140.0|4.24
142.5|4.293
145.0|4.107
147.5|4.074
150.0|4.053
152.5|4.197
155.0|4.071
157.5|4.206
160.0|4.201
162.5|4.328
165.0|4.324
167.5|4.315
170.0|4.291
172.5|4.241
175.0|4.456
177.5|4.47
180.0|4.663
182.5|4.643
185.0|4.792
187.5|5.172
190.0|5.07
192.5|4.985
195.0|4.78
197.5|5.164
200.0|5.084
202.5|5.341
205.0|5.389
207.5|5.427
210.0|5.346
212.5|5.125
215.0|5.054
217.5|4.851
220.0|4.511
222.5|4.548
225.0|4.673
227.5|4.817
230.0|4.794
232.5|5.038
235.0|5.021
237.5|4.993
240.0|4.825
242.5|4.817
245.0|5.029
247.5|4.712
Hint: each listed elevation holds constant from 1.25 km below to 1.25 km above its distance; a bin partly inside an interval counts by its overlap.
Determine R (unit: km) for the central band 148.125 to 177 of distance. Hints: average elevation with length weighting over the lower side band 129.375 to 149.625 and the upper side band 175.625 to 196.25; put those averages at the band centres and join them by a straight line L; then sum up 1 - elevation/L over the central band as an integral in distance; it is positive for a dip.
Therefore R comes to 1.33 km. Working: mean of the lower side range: 4.1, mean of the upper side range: 4.81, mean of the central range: 4.25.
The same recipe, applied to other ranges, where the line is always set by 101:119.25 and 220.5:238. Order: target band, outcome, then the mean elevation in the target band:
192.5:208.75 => -2.8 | 5.18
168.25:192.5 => -3.1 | 4.66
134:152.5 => -2.7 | 4.12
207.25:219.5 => -1.4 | 5.1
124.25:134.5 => -1.6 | 3.92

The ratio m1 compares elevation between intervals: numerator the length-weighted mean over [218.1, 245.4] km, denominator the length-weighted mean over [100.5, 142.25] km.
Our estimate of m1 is 1.35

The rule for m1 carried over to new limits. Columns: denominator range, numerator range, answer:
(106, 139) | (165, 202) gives 1.28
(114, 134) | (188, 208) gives 1.34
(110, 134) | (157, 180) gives 1.16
